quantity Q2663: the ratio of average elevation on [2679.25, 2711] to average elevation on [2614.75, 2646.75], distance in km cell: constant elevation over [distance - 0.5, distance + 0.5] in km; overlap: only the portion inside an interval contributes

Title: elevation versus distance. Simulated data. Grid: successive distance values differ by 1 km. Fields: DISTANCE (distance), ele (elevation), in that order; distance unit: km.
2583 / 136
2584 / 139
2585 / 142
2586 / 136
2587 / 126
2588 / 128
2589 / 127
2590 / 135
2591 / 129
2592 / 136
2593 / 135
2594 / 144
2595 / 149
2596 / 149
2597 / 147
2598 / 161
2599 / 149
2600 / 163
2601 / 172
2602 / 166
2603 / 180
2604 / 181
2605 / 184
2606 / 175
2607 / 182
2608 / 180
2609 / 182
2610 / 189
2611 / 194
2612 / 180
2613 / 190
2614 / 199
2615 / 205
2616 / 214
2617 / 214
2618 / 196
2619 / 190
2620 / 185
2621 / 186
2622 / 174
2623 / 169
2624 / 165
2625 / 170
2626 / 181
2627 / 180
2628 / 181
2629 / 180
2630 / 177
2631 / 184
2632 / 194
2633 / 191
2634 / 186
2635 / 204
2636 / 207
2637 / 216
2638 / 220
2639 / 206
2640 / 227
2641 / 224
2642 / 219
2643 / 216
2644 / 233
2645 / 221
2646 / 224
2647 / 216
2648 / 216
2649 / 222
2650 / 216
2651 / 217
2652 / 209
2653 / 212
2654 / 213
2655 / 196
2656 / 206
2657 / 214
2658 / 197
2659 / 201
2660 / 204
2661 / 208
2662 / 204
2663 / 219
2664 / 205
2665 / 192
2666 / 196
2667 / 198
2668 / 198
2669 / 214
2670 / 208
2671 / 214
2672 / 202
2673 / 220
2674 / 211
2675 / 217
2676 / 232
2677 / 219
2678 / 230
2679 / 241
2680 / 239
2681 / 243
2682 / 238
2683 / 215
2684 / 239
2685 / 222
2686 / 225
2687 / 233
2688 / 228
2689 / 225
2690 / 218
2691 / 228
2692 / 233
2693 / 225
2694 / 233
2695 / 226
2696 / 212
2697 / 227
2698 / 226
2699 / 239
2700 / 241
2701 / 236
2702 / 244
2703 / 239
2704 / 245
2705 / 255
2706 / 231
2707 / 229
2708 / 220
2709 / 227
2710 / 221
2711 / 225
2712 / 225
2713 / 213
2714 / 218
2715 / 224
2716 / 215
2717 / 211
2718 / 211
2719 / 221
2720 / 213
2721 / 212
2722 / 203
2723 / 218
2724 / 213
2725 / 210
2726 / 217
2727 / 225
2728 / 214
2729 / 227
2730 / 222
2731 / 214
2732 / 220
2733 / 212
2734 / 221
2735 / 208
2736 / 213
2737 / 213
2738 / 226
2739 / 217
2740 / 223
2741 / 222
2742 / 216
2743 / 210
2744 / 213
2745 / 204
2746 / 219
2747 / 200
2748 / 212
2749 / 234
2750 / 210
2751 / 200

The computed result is 1.17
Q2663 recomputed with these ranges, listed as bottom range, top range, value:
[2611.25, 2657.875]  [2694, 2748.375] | 1.10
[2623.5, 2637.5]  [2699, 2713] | 1.25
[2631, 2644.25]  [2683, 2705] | 1.10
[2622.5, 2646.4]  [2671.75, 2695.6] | 1.14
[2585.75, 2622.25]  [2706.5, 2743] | 1.29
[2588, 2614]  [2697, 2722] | 1.39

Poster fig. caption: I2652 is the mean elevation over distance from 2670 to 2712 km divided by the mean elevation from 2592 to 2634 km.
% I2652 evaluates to 1.29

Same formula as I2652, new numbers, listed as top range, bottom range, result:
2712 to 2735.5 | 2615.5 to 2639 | 1.14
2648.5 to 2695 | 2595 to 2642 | 1.17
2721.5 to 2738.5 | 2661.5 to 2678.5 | 1.03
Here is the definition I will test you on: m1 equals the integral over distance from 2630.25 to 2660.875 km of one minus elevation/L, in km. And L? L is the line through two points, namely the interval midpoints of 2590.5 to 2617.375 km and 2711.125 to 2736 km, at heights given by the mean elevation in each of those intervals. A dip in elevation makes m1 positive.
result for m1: -3.7 km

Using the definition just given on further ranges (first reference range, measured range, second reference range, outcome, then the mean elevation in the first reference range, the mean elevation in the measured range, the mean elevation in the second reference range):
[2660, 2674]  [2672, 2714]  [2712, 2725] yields -3.7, 206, 229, 215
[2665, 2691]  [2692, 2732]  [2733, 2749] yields -1.1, 221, 224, 215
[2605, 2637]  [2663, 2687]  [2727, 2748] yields -2.1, 188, 218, 216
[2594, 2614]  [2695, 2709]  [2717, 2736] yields -1.8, 172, 234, 215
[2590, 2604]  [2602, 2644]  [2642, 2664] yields -2.8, 153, 192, 213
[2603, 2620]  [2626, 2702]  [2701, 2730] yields -2.9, 190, 215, 223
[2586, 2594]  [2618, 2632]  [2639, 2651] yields 0.6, 132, 180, 220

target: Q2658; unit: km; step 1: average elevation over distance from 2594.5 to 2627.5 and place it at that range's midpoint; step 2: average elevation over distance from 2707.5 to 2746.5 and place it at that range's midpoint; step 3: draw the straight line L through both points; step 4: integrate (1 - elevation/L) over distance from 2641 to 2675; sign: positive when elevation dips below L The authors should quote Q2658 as -2.9 km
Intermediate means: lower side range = 179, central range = 211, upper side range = 217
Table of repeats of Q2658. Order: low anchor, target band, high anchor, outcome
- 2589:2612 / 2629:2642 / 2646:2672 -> -0.9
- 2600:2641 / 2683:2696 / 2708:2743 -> -1.2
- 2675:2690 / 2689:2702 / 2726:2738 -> -0.1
